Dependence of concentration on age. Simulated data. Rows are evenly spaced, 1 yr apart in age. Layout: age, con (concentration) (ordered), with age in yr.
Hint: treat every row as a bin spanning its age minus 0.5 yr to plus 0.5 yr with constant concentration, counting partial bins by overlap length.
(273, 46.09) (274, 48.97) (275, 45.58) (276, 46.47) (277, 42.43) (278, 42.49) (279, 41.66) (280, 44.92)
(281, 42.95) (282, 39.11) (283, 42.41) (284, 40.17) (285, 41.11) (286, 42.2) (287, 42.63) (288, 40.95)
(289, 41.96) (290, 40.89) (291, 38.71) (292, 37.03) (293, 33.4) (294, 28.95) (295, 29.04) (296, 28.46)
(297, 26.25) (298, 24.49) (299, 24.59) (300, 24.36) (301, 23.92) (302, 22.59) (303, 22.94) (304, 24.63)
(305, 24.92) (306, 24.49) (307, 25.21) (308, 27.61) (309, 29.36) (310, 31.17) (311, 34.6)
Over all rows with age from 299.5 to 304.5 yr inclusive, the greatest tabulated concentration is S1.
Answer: 24.63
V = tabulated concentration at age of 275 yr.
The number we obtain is 45.58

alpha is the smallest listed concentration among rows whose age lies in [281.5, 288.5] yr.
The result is 39.11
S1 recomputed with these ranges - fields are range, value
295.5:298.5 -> 28.46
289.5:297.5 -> 40.89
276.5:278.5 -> 42.49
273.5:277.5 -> 48.97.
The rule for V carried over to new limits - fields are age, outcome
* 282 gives 39.11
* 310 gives 31.17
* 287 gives 42.63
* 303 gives 22.94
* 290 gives 40.89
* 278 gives 42.49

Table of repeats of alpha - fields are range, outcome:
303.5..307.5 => 24.49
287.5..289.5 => 40.95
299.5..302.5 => 22.59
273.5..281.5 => 41.66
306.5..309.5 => 25.21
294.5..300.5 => 24.36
